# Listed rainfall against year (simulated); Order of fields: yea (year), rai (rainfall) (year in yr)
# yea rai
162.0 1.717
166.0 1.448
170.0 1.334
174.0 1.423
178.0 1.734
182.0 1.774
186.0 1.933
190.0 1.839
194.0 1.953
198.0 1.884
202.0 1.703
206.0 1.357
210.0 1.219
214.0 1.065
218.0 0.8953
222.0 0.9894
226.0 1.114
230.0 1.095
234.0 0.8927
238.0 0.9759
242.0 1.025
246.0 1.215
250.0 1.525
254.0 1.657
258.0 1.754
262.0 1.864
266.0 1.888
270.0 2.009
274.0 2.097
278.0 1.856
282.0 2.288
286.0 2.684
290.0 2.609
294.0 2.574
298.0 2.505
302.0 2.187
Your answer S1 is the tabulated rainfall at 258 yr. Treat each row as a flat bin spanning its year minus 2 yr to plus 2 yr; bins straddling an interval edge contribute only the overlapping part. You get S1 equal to 1.754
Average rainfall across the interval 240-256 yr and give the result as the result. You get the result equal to 1.36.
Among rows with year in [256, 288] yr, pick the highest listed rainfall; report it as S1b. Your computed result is 2.684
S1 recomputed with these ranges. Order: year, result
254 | 1.657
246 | 1.215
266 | 1.888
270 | 2.009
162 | 1.717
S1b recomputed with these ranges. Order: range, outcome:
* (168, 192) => 1.933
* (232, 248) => 1.215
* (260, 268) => 1.888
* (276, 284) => 2.288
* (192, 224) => 1.953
